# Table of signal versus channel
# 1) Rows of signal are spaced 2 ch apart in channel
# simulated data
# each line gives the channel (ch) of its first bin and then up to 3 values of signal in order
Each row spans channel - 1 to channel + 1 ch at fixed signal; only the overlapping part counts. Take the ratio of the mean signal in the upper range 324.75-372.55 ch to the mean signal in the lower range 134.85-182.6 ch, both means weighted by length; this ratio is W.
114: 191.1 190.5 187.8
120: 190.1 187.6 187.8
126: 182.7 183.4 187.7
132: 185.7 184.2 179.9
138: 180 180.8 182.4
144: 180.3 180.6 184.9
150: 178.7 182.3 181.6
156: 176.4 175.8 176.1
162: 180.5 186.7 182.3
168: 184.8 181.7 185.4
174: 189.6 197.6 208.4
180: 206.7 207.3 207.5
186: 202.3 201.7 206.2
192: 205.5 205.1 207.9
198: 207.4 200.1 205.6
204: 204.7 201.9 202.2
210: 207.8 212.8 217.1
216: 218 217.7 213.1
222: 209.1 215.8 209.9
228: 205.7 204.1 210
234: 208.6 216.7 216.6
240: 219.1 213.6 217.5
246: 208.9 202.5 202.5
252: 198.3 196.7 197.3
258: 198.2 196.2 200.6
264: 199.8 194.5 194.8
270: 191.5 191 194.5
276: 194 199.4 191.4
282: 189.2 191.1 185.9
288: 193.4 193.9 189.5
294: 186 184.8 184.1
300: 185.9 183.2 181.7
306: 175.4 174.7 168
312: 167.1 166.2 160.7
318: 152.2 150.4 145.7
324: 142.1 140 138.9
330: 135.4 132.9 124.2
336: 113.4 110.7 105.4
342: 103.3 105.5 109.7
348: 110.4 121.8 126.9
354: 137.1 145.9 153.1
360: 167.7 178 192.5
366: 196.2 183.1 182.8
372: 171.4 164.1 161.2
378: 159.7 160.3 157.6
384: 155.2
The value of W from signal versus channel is 0.76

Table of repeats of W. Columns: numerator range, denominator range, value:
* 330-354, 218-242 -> 0.55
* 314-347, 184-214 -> 0.63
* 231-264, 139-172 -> 1.14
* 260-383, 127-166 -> 0.90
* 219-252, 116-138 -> 1.13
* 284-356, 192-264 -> 0.73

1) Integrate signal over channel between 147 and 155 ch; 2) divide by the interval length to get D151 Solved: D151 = 182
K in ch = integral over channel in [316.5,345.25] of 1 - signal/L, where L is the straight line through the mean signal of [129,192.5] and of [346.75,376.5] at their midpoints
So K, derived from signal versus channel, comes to 6.1 ch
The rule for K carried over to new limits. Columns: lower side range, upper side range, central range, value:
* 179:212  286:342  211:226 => -1.4 ch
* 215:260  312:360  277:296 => -2.2 ch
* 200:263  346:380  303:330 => 2.8 ch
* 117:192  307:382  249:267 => -3.5 ch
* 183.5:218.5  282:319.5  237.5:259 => -1.4 ch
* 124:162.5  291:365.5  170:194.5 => -3.7 ch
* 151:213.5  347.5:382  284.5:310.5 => -1.6 ch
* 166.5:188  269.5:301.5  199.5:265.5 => -4.8 ch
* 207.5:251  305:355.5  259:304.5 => -5.0 ch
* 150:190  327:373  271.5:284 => -2.5 ch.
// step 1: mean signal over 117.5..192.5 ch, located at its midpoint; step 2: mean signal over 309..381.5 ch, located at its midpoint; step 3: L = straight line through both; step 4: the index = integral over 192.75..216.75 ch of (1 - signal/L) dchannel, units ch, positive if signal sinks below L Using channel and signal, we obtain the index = -4.1 ch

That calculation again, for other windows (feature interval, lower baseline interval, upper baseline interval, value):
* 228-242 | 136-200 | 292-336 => -2.8 ch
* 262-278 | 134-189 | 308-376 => -3.2 ch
